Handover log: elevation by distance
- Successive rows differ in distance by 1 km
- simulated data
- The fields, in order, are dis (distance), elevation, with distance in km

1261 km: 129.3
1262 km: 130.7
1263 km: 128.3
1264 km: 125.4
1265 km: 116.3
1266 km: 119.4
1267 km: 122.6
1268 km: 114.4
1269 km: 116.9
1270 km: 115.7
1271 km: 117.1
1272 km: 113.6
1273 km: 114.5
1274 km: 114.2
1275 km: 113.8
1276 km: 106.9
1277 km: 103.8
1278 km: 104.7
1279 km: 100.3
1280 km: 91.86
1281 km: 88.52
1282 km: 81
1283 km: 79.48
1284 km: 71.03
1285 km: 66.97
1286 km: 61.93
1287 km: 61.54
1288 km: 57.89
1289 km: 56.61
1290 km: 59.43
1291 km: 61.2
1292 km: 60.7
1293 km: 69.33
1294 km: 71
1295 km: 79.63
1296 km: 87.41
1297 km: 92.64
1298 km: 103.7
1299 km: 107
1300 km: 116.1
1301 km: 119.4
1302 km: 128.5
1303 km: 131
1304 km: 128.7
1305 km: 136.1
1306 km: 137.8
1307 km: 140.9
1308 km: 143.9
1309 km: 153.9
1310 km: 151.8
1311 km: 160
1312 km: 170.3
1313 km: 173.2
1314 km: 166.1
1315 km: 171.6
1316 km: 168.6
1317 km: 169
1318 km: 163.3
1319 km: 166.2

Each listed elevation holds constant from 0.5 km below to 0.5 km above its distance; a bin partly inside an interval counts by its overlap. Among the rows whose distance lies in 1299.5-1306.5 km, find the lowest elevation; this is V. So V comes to 116.1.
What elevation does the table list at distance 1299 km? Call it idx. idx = 107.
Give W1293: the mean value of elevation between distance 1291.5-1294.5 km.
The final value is 67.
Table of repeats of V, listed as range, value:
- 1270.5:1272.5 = 113.6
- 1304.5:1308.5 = 136.1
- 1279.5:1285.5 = 66.97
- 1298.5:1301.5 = 107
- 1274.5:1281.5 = 88.52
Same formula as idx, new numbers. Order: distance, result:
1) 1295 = 79.63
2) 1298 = 103.7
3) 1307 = 140.9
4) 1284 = 71.03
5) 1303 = 131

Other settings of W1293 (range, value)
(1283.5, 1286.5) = 66.6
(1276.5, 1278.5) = 104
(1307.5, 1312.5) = 156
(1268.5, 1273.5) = 116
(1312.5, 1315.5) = 170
